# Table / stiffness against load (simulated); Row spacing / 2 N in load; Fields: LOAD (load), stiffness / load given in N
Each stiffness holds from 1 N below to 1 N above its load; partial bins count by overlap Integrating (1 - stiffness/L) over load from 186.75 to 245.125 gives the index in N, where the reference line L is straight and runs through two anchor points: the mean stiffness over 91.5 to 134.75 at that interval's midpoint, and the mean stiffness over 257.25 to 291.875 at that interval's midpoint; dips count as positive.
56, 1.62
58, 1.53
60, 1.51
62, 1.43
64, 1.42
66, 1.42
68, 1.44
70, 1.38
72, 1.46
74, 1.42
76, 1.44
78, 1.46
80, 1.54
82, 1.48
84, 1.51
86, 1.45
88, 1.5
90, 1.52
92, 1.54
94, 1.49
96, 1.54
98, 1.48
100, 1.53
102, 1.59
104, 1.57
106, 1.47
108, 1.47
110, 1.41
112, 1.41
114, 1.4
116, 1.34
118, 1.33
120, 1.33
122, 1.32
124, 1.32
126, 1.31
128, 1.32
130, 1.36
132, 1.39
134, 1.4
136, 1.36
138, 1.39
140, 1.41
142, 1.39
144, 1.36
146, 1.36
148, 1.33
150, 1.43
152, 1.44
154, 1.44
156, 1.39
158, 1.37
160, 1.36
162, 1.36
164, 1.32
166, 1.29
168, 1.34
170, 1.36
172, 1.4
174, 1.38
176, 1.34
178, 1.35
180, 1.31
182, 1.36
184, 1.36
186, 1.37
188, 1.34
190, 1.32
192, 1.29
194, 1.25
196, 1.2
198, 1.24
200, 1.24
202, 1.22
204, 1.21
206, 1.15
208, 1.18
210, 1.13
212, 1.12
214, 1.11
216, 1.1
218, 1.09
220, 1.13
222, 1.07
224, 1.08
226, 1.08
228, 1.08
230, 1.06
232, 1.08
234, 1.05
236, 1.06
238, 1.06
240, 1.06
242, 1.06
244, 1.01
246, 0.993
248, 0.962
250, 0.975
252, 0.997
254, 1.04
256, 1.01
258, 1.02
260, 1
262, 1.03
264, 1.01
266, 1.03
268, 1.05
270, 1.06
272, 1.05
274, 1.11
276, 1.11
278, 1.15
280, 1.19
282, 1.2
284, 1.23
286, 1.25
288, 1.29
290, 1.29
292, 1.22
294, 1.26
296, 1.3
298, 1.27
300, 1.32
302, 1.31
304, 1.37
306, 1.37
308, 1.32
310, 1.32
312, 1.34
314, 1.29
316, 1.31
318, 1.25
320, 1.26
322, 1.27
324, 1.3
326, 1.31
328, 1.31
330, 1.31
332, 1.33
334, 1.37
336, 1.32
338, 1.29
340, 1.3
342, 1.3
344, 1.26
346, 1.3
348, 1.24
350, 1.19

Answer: 4.42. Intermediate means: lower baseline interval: 1.42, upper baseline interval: 1.12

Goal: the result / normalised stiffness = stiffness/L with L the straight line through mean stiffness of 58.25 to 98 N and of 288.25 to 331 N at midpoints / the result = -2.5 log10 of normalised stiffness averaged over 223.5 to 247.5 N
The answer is 0.273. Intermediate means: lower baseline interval 1.47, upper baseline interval 1.3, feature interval 1.05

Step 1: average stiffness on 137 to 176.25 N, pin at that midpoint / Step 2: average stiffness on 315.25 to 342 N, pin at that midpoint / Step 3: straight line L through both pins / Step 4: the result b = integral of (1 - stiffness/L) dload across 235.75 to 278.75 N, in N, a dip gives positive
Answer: 9.5 N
